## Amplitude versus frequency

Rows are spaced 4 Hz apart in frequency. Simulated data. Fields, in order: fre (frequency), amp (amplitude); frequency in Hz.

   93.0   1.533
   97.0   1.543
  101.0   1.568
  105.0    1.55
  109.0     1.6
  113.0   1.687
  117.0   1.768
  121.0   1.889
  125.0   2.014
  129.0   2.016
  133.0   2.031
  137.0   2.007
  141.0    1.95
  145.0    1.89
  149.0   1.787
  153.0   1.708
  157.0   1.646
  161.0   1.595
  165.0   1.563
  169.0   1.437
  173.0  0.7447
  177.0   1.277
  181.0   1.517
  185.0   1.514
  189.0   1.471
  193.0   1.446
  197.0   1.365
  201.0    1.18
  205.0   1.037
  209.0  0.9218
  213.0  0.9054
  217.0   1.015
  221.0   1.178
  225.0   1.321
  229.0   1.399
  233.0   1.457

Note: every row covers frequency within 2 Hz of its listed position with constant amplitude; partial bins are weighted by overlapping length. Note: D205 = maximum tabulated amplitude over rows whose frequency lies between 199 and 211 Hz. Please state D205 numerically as 1.18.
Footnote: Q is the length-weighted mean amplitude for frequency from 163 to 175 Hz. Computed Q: 1.25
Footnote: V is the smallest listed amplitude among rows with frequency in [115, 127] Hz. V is 1.768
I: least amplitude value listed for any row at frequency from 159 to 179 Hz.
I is 0.7447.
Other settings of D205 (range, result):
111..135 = 2.031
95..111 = 1.6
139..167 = 1.95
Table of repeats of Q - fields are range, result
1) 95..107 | 1.55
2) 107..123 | 1.74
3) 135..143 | 1.98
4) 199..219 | 1.01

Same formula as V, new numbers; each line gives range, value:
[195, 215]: 0.9054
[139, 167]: 1.563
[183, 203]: 1.18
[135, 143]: 1.95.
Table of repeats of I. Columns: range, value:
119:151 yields 1.787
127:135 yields 2.016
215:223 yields 1.015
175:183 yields 1.277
